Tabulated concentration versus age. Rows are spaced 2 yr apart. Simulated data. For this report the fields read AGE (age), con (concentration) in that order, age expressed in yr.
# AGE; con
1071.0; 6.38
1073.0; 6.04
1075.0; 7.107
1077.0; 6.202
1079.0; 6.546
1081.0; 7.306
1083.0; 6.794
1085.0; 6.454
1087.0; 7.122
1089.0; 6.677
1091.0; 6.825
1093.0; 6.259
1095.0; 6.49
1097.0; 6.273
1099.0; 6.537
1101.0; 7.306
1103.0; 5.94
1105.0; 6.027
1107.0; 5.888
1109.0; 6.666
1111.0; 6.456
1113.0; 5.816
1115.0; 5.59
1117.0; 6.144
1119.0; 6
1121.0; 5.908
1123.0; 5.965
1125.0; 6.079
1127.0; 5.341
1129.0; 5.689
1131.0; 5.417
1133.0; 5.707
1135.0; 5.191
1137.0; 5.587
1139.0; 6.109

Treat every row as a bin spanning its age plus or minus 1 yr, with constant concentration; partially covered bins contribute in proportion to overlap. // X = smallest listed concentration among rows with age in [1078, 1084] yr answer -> 6.546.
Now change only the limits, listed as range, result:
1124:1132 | 5.341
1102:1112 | 5.888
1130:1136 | 5.191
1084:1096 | 6.259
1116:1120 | 6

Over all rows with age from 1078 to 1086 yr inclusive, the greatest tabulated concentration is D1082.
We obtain 7.306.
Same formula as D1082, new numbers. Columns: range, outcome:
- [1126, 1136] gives 5.707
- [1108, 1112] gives 6.666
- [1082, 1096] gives 7.122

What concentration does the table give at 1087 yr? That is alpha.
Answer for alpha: 7.122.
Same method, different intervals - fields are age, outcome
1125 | 6.079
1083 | 6.794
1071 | 6.38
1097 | 6.273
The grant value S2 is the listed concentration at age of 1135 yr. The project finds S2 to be 5.191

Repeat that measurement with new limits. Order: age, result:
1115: 5.59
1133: 5.707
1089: 6.677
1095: 6.49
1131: 5.417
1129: 5.689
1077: 6.202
